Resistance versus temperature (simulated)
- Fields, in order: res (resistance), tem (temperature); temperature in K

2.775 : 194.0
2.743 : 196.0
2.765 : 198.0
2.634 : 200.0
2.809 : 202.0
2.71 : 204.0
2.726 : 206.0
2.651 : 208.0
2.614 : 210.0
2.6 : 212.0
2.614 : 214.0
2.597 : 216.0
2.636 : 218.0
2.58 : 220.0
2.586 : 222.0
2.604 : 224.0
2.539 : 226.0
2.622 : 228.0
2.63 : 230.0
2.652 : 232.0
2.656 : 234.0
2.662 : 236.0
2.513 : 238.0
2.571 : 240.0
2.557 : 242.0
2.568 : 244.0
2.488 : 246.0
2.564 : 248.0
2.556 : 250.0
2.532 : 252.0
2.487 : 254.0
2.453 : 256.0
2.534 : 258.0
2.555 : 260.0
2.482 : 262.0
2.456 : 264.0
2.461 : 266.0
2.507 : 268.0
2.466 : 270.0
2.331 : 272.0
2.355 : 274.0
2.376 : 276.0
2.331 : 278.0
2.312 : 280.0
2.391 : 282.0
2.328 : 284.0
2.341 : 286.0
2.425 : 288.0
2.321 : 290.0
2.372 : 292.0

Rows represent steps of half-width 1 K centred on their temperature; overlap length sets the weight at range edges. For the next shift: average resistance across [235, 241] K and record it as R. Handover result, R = 2.58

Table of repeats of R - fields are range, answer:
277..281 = 2.32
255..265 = 2.5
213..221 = 2.61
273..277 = 2.37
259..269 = 2.49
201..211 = 2.7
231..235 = 2.65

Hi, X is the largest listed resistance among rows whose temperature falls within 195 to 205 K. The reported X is 2.809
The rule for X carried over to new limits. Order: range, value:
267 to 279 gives 2.507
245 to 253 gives 2.564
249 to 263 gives 2.556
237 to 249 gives 2.571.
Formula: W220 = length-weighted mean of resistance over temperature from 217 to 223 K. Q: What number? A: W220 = 2.6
